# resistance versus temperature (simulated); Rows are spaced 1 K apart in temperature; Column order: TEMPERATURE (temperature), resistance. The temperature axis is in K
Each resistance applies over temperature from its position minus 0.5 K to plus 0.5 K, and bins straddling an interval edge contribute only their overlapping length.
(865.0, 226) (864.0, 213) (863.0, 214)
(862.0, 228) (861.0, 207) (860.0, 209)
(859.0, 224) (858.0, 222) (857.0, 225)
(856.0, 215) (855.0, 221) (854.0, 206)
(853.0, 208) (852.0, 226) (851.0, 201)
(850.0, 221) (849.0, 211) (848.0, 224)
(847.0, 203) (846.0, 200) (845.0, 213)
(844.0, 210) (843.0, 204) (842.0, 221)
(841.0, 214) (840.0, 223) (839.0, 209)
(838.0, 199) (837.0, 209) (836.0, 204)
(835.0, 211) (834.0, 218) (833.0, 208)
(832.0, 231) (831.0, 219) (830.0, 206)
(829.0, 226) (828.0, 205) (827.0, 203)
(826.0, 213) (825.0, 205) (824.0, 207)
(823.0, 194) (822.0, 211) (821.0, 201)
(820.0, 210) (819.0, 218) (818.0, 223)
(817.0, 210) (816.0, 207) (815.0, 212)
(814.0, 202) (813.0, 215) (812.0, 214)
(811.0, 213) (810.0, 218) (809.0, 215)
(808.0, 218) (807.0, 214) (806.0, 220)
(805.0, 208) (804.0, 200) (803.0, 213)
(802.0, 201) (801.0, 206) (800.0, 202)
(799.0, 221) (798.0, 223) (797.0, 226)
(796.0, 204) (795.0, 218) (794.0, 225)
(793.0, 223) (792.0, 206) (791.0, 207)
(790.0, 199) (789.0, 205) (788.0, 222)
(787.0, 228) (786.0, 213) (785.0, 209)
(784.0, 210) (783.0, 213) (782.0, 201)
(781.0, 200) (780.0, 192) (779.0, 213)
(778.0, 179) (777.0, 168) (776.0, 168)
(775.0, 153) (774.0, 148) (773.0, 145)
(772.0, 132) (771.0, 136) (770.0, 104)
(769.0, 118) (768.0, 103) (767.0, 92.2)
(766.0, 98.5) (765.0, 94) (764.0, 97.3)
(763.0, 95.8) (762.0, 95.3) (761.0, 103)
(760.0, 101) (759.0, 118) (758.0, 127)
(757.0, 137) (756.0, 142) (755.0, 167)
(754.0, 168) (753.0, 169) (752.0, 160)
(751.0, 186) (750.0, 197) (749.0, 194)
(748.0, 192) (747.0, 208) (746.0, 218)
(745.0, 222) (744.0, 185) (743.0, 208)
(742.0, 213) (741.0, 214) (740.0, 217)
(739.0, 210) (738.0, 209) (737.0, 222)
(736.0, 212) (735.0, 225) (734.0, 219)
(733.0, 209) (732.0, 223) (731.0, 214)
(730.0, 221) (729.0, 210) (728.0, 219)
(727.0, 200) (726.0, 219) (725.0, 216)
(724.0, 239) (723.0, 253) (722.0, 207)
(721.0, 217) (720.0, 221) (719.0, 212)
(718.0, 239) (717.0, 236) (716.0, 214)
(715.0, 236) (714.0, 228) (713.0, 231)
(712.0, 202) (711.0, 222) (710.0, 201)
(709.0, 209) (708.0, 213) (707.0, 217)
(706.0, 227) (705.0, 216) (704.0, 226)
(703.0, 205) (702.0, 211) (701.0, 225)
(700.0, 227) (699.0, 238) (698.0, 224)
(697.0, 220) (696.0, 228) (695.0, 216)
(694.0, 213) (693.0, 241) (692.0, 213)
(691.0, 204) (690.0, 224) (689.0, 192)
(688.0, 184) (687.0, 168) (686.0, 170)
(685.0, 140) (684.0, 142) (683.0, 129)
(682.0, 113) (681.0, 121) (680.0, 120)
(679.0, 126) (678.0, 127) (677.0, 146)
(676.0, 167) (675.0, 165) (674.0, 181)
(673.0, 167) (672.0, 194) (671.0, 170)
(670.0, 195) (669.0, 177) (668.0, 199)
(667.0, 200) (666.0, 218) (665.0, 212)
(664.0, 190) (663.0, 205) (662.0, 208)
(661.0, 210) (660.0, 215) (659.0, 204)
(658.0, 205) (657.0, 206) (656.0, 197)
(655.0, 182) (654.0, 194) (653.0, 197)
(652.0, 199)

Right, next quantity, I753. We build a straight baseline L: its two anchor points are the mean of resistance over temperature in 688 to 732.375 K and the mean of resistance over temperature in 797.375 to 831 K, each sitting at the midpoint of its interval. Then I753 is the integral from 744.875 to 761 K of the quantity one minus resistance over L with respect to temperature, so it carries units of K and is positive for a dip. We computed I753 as 3.7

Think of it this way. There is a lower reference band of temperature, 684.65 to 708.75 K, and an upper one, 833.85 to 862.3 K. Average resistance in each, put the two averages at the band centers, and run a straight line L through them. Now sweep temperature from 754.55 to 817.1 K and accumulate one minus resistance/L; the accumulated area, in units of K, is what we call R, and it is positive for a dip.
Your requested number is 9.9 K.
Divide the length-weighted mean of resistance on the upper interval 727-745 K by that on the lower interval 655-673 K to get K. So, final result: 1.07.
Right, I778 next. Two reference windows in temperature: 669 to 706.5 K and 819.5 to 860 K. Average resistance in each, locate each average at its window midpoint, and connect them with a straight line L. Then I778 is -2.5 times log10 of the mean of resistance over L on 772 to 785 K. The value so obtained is 0.11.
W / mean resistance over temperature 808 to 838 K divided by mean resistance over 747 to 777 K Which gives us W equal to 1.53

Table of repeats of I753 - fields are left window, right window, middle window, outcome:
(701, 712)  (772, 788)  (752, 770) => 7.0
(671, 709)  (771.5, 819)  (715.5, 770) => 3.4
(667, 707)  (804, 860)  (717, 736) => -2.6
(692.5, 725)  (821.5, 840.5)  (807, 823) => 0.0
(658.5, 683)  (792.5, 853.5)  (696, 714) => -3.5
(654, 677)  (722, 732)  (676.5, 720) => 2.2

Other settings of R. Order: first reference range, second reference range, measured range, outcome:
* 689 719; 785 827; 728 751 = 0.71 K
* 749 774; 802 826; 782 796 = -3.31 K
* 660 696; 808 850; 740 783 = 8.59 K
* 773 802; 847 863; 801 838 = -0.42 K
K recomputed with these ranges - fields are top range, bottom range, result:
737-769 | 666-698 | 0.90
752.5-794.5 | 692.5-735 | 0.73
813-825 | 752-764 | 1.61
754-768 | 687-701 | 0.53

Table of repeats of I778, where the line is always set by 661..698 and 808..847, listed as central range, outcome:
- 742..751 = -0.043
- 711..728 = -0.178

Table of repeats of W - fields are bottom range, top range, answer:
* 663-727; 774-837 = 1.05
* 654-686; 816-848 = 1.20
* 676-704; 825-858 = 1.15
